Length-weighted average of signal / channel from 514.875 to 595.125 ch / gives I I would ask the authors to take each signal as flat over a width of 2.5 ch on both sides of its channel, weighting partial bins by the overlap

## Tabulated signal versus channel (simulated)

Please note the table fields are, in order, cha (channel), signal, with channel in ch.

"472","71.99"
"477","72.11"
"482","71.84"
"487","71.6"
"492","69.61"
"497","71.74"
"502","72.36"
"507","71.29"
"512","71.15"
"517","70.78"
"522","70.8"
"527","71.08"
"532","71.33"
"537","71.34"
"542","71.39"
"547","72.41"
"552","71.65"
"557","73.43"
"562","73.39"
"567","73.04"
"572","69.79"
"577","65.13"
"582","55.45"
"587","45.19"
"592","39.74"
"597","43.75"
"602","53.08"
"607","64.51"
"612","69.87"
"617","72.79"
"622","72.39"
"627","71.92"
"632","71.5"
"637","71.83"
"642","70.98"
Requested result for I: 66.4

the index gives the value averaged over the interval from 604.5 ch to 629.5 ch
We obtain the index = 70.3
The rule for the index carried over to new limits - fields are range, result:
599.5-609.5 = 58.8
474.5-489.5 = 71.8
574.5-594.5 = 51.4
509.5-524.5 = 70.9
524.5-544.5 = 71.3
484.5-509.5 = 71.3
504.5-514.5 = 71.2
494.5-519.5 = 71.5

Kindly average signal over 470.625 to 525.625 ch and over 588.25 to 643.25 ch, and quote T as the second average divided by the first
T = 0.9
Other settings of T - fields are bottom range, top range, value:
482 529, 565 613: 0.81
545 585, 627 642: 1.04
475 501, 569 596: 0.77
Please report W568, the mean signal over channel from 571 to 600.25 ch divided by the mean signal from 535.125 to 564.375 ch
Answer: 0.7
